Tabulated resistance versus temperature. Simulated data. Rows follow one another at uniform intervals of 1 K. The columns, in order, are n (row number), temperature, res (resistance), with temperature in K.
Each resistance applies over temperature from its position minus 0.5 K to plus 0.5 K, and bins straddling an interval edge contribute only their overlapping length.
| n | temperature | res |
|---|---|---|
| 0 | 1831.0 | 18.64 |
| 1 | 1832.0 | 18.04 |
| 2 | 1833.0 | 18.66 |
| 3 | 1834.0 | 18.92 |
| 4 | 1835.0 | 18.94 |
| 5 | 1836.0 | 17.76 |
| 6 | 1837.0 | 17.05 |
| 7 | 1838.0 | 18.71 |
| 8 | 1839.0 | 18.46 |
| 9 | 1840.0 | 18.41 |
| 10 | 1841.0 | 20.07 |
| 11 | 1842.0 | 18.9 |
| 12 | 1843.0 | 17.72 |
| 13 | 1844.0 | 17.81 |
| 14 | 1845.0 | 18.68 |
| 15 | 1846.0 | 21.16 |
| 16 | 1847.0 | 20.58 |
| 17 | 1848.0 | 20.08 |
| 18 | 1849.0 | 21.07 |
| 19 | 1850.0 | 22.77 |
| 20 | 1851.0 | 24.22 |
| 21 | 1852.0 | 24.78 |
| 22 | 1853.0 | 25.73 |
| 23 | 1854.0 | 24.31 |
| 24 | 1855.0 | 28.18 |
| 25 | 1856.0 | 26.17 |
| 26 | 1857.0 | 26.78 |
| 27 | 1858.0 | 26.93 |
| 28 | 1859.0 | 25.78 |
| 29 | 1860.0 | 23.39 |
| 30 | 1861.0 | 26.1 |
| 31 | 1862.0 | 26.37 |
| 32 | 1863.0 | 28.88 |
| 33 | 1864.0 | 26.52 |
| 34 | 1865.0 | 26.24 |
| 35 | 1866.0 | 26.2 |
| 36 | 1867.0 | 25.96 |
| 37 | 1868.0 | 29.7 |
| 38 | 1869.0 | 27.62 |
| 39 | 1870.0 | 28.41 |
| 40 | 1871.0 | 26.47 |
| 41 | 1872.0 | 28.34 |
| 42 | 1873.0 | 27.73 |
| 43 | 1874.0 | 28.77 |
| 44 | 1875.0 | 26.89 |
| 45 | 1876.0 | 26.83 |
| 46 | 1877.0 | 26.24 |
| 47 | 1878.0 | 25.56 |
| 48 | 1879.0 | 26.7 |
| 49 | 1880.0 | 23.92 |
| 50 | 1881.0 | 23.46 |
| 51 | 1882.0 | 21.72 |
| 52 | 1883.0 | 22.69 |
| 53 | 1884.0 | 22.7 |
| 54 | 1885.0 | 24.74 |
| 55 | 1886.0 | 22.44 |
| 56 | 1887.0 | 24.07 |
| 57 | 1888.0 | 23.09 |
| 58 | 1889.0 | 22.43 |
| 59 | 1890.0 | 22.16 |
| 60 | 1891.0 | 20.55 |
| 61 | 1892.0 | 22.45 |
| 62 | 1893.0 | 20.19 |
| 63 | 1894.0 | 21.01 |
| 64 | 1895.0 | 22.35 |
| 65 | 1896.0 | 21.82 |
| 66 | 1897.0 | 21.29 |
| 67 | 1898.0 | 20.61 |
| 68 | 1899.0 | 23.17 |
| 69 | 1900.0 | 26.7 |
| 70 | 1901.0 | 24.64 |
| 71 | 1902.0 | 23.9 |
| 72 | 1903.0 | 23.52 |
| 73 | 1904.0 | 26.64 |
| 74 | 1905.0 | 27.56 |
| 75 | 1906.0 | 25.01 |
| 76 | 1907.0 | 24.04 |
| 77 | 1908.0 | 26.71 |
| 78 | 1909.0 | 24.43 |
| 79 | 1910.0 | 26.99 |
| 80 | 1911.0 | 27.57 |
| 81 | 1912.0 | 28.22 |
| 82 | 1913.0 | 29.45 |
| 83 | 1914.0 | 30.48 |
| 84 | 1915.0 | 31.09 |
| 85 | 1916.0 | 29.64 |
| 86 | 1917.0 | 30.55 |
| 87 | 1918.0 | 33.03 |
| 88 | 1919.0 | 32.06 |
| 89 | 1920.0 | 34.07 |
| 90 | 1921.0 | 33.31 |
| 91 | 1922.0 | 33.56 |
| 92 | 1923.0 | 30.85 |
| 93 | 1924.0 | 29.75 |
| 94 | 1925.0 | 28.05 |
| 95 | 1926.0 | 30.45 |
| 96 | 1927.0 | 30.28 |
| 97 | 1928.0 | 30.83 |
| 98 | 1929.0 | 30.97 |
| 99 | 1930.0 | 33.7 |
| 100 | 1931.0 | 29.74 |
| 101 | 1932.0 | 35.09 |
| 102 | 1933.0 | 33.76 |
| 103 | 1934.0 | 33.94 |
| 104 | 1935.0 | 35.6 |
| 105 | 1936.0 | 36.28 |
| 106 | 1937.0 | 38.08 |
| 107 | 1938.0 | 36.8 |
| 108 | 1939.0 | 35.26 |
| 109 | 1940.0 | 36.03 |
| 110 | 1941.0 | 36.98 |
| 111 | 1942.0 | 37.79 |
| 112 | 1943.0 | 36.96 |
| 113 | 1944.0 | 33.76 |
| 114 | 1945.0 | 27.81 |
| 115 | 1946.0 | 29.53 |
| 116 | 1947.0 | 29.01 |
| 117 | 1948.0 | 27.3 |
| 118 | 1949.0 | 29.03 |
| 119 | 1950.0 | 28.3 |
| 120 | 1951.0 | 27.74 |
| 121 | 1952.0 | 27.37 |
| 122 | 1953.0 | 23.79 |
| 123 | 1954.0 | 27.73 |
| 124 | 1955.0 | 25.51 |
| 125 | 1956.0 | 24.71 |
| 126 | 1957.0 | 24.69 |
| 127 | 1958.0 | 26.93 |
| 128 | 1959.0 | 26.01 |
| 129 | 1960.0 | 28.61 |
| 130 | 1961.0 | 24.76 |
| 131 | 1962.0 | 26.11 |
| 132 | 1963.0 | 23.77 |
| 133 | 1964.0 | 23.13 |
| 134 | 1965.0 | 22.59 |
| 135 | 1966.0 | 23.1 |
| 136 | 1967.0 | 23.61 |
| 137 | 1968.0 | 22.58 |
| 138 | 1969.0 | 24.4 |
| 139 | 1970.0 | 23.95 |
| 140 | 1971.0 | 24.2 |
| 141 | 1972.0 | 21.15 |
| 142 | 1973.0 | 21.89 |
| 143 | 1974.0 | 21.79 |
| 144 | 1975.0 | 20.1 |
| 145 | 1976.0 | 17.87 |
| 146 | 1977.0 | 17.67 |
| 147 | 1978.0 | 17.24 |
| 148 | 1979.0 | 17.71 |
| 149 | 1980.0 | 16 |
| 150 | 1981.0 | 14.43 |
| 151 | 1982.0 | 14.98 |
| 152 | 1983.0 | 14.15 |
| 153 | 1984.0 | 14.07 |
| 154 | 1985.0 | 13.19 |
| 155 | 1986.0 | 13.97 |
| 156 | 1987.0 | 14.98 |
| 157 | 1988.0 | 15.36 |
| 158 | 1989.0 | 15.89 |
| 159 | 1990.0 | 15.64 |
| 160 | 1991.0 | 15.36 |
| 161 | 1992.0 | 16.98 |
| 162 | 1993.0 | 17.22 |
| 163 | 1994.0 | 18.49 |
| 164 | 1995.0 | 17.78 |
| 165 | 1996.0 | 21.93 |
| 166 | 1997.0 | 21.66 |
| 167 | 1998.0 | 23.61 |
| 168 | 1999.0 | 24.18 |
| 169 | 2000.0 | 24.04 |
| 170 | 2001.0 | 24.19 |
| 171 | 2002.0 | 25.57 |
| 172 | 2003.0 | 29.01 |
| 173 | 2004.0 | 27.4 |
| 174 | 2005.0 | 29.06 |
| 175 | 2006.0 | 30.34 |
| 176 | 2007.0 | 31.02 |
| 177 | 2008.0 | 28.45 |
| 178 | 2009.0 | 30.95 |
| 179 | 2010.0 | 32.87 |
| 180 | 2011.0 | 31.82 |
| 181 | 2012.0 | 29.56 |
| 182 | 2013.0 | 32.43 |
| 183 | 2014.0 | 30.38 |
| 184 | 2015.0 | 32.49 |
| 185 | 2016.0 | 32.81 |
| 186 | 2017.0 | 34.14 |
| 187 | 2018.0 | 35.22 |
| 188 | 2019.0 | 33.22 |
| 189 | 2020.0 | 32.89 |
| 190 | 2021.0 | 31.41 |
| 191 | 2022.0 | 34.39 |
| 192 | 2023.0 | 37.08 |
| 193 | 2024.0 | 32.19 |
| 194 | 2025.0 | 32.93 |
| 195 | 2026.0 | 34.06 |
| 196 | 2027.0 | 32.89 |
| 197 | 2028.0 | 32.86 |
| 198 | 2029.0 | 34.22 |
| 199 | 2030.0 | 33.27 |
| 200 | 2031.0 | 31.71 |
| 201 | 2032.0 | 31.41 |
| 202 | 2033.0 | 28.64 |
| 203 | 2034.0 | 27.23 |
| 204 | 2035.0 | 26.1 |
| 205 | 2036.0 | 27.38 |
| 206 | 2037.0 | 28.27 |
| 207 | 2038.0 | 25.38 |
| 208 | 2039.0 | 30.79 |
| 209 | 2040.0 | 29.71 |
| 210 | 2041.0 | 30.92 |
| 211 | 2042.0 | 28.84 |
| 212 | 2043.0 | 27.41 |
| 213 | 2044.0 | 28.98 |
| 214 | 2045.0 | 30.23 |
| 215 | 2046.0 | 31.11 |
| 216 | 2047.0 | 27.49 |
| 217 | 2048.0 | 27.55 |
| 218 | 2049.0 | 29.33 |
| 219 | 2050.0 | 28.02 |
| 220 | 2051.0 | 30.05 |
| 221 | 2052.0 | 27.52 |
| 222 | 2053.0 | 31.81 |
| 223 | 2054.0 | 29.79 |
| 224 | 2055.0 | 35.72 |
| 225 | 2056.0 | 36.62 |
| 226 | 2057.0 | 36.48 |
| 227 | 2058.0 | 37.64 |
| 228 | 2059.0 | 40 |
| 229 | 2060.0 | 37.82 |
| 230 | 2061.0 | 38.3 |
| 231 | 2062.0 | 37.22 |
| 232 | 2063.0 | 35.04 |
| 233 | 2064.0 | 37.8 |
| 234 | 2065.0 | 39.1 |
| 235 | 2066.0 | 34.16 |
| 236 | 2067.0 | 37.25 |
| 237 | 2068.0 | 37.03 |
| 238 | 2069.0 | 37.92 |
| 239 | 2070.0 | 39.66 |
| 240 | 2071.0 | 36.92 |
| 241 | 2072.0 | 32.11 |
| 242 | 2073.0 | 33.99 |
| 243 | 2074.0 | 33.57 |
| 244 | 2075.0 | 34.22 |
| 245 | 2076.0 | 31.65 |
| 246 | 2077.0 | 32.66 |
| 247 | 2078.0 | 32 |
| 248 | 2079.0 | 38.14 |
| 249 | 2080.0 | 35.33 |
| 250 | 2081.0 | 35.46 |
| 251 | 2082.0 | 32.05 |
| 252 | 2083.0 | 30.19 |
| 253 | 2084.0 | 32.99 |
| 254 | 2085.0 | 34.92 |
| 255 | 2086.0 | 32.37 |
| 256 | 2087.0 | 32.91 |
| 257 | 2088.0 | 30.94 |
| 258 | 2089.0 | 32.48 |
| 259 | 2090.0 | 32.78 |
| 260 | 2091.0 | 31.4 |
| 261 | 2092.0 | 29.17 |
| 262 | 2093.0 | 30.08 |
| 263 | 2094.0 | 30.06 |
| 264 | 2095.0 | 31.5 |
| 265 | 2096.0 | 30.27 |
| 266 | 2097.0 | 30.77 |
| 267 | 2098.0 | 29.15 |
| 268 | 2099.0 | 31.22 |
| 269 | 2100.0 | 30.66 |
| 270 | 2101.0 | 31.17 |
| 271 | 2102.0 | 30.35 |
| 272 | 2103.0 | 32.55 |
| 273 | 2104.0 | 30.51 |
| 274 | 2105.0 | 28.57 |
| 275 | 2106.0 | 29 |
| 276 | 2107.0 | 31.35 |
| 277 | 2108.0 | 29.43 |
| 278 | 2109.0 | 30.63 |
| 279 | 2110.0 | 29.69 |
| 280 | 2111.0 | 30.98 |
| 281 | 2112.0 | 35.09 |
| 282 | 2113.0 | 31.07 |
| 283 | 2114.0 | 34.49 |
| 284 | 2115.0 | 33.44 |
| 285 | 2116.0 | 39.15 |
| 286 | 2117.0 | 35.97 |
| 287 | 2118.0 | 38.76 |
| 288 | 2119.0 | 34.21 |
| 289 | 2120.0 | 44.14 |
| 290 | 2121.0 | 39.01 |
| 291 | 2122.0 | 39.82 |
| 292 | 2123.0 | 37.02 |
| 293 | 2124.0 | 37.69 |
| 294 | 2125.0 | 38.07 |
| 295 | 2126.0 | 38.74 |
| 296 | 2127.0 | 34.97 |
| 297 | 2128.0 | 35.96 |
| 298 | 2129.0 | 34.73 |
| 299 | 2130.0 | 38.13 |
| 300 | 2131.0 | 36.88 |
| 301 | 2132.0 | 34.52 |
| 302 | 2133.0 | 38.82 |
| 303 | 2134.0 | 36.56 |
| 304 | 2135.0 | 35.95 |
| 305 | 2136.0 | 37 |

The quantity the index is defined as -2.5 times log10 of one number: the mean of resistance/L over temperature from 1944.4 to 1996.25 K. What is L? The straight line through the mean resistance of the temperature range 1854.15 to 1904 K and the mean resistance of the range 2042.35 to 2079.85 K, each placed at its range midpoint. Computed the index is 0.327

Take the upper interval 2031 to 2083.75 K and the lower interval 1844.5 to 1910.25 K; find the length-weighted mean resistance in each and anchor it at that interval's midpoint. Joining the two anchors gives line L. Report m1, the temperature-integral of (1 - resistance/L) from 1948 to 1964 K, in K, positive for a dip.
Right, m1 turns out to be 1.1 K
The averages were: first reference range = 24.6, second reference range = 32.7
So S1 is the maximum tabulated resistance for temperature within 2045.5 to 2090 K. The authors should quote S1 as 40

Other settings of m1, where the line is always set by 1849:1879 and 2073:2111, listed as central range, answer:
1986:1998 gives 4.9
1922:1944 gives -4.5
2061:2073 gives -2.2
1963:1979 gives 4.0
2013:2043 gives -1.2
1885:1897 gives 2.2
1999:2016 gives 0.3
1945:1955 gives 0.3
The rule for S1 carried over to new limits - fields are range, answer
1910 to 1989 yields 38.08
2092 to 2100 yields 31.5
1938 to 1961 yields 37.79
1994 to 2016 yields 32.87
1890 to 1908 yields 27.56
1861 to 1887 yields 29.7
